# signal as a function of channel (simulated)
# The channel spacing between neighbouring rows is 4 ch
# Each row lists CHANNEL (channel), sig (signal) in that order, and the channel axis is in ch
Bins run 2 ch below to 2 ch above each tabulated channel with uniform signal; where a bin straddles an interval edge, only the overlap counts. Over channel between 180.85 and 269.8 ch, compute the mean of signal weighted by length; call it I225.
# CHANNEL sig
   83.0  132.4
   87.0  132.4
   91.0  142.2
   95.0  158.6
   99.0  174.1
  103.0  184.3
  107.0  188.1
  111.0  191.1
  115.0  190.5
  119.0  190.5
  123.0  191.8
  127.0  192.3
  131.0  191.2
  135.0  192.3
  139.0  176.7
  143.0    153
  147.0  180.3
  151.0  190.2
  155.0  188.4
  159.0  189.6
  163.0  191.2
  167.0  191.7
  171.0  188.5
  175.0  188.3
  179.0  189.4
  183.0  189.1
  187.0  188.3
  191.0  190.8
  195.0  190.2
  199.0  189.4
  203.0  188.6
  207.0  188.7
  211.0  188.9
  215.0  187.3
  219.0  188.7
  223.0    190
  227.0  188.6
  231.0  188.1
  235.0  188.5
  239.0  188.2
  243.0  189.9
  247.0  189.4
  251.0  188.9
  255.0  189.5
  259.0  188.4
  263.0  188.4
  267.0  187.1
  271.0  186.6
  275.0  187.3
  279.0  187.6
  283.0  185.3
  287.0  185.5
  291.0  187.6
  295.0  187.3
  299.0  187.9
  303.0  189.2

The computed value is 189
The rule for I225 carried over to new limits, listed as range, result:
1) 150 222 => 189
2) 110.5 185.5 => 187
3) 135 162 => 181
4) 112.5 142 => 188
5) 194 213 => 189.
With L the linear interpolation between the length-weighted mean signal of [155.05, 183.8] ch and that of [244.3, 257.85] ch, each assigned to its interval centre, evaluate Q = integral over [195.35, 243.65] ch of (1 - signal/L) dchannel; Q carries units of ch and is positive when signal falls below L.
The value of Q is 0.2 ch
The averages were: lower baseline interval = 190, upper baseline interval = 189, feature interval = 189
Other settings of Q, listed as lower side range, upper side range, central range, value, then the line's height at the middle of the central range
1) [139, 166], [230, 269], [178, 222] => -0.9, 185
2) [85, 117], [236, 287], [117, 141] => -2.2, 173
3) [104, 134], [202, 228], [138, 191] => 1.2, 190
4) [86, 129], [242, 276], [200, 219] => -0.4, 185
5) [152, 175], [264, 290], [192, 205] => 0.0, 189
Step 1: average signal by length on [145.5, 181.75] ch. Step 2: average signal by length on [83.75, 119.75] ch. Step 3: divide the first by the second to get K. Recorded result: 1.1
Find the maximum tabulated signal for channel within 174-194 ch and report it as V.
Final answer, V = 190.8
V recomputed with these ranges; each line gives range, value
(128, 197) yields 192.3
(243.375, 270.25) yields 189.5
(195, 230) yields 190.2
